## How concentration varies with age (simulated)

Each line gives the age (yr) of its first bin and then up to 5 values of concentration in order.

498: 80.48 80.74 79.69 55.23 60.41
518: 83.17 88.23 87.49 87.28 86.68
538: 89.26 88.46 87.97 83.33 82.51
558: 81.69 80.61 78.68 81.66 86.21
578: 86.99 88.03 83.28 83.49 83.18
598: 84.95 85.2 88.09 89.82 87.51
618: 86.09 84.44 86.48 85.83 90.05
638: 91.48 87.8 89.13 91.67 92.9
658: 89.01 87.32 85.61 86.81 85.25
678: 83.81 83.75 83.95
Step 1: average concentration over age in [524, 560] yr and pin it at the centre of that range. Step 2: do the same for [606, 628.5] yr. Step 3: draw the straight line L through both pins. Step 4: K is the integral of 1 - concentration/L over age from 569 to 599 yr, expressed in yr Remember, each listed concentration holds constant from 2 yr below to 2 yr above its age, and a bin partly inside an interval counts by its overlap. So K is 0.61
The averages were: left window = 86.1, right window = 87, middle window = 84.8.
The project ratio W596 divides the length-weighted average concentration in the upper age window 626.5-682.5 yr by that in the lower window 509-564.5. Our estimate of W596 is 1.07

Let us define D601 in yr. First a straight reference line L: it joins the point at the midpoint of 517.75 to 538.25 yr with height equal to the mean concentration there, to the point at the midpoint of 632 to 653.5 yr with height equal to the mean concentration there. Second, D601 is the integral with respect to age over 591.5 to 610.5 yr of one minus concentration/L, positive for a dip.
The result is 0.69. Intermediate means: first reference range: 87.2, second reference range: 90.2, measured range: 85.9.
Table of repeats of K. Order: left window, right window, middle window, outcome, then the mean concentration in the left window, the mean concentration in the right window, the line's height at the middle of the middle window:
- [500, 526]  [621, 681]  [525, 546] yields -2.8 yr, 75.6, 87.8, 77.6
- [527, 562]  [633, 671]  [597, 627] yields 0.4 yr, 85.6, 89.2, 87.9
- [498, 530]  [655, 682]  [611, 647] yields -1.5 yr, 77.4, 86.4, 84.1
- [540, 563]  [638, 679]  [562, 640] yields 0.3 yr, 84.2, 88.2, 86.1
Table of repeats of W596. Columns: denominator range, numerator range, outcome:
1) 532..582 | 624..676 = 1.04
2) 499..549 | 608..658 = 1.09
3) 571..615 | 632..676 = 1.03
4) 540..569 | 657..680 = 1.04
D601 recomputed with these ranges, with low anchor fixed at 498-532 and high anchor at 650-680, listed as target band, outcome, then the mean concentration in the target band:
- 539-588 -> -1.9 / 84.2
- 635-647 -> -0.5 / 89.5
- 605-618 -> -0.6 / 88.1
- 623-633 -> -0.1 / 86.4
